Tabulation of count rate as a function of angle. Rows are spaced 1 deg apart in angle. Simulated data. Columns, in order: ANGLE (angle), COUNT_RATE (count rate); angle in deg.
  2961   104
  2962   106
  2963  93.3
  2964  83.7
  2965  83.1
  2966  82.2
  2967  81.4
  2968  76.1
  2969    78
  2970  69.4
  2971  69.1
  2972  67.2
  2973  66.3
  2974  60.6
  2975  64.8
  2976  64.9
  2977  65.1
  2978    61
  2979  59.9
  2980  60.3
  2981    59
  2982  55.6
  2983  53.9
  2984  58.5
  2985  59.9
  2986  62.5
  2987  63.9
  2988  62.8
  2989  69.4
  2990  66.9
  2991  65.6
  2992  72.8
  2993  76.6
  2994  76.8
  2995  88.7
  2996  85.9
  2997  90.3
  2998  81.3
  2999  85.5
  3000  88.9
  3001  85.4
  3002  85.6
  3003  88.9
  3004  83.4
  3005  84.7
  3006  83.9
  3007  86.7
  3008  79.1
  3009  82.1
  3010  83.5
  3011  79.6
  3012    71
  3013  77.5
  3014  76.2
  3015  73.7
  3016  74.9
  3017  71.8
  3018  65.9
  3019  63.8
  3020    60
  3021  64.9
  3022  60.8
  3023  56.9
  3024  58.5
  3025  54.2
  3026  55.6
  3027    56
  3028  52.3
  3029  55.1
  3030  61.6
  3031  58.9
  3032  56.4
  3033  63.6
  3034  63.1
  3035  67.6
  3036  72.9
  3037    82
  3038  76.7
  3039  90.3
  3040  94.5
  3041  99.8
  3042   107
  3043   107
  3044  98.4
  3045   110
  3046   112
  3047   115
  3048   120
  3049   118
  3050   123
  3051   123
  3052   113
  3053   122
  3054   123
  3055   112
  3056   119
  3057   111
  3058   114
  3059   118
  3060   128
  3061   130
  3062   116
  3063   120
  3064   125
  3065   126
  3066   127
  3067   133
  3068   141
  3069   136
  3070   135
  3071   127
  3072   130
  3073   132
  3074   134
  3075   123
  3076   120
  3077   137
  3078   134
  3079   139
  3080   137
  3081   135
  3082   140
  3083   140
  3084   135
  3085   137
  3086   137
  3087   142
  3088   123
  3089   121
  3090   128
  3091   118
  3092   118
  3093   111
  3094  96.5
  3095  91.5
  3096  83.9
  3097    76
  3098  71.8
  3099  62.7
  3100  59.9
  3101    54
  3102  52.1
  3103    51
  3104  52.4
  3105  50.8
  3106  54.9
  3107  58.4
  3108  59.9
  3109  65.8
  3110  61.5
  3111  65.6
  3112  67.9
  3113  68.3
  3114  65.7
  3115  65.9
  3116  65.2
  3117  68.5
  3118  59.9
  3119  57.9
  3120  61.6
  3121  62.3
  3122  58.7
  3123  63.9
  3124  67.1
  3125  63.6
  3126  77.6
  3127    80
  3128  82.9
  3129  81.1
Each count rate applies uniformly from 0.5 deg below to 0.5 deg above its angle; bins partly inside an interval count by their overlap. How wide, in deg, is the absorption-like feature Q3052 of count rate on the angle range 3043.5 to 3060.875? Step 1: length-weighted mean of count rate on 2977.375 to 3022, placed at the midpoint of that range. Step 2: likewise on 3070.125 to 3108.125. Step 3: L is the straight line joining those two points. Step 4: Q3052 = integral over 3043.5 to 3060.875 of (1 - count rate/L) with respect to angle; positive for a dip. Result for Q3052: -4.7 deg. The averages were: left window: 73.2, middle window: 117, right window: 105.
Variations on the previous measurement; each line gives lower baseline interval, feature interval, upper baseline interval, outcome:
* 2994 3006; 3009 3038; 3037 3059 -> 9.2 deg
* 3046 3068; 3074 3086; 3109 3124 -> -4.3 deg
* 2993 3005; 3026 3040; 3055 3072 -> 5.3 deg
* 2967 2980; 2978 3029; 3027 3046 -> 1.2 deg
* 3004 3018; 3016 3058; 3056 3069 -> 7.3 deg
